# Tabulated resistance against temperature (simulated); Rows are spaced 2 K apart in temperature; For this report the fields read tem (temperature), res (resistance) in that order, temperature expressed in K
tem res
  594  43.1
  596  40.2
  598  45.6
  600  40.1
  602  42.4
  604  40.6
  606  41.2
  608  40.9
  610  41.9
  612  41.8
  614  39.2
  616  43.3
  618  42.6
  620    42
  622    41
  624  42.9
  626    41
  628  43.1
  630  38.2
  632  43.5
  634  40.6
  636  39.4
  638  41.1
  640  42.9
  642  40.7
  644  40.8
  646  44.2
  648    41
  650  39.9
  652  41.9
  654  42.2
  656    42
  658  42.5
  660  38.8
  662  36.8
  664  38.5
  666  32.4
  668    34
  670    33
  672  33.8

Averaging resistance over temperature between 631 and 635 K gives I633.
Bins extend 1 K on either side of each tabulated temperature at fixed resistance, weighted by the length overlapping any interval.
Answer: 42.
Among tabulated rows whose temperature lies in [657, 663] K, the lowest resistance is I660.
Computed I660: 36.8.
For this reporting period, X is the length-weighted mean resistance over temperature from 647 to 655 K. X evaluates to 41.2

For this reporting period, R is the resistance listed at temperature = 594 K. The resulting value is 43.1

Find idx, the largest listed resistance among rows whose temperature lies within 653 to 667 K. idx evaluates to 42.5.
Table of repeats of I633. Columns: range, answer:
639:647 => 42.1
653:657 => 42.1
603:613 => 41.3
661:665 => 37.6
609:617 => 41.5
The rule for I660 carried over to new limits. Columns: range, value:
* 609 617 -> 39.2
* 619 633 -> 38.2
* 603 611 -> 40.6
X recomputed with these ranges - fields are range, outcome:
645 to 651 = 41.7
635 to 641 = 41.1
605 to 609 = 41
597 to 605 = 42.2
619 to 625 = 42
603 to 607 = 40.9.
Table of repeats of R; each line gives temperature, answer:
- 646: 44.2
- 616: 43.3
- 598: 45.6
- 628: 43.1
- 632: 43.5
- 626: 41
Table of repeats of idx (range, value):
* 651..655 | 42.2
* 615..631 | 43.3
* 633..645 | 42.9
